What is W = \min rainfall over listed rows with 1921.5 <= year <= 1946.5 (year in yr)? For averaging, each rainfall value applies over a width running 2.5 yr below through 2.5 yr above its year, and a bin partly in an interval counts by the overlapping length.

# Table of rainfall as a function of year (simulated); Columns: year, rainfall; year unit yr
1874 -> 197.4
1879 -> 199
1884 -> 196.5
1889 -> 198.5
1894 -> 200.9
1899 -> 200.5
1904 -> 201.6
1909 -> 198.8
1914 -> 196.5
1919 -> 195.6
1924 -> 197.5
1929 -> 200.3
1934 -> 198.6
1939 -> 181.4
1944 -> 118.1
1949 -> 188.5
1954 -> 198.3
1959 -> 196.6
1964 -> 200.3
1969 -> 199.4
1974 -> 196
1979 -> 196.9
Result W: 118.1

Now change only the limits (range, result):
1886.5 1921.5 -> 195.6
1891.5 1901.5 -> 200.5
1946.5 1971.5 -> 188.5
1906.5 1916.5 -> 196.5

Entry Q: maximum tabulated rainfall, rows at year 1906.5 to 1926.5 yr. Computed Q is 198.8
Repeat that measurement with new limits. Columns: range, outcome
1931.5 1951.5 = 198.6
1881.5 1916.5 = 201.6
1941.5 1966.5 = 200.3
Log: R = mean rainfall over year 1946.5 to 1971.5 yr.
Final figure 197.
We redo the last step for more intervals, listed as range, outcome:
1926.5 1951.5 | 177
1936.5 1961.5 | 177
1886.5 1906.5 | 200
